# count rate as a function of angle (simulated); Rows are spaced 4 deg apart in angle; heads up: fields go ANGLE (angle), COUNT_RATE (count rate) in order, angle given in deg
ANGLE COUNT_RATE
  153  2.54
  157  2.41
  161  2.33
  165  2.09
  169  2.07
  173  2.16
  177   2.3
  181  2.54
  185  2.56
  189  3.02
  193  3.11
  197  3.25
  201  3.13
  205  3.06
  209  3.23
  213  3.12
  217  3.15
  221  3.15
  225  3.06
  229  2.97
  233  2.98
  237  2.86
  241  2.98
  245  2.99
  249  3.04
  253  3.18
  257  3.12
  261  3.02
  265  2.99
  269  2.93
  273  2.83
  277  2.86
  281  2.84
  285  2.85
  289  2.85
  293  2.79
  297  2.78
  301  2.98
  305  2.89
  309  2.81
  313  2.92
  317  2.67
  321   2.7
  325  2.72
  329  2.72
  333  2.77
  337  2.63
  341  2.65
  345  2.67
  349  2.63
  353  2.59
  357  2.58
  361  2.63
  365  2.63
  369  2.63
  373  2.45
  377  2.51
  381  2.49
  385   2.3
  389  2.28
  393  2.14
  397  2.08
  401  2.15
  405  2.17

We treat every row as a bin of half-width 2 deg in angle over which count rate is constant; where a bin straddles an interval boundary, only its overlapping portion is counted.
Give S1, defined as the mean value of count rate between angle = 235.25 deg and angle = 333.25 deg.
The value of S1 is 2.89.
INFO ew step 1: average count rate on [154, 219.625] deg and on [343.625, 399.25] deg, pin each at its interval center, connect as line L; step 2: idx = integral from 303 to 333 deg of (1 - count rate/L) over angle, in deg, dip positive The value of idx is -2.8 deg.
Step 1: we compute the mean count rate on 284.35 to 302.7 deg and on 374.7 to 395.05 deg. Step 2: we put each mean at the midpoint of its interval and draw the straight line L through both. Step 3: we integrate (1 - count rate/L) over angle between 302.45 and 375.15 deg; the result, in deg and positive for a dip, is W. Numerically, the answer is -2.4 deg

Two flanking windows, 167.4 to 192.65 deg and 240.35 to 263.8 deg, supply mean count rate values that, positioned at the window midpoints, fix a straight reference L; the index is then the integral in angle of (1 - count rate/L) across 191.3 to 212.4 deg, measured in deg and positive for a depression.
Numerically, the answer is -3.9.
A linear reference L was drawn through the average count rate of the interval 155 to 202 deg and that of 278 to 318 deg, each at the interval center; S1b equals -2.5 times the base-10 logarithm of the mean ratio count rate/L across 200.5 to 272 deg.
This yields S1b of -0.13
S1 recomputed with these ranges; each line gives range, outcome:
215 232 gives 3.08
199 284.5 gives 3.02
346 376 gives 2.59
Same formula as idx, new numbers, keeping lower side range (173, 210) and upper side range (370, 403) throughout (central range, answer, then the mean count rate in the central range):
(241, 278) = -4.6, 3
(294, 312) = -2.2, 2.86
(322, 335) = -1.4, 2.73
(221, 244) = -2.0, 2.99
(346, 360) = -1.2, 2.61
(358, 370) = -1.3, 2.63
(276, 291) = -1.4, 2.85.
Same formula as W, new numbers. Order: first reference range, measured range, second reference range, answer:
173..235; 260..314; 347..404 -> -3.61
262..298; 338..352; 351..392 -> -0.21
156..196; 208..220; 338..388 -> -3.19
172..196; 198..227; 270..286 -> -4.43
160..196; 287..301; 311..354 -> -0.97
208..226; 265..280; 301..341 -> 0.28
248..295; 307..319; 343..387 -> -0.13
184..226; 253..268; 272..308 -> -0.61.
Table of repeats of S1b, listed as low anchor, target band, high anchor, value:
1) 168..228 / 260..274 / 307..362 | -0.06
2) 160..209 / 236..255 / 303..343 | -0.12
